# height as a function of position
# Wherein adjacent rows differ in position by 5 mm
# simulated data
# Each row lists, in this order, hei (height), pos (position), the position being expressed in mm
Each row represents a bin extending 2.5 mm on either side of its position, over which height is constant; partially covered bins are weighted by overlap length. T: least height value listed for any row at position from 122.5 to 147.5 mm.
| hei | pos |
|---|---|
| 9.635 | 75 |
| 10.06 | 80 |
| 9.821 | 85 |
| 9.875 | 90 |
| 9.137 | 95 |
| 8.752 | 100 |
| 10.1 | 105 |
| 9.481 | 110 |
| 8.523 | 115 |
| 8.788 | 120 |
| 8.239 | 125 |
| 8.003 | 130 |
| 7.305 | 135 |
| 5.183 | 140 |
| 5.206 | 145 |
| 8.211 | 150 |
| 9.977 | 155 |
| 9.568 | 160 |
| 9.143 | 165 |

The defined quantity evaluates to 5.183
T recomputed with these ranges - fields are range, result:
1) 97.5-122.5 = 8.523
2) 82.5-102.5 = 8.752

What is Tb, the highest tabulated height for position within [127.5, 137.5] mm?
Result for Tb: 8.003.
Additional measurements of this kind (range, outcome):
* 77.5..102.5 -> 10.06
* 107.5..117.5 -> 9.481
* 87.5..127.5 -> 10.1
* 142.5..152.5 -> 8.211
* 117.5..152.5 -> 8.788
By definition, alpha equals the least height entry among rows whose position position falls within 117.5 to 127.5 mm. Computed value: 8.239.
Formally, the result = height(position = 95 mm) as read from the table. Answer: 9.137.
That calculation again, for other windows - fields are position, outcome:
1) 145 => 5.206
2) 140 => 5.183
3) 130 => 8.003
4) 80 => 10.06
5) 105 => 10.1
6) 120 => 8.788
